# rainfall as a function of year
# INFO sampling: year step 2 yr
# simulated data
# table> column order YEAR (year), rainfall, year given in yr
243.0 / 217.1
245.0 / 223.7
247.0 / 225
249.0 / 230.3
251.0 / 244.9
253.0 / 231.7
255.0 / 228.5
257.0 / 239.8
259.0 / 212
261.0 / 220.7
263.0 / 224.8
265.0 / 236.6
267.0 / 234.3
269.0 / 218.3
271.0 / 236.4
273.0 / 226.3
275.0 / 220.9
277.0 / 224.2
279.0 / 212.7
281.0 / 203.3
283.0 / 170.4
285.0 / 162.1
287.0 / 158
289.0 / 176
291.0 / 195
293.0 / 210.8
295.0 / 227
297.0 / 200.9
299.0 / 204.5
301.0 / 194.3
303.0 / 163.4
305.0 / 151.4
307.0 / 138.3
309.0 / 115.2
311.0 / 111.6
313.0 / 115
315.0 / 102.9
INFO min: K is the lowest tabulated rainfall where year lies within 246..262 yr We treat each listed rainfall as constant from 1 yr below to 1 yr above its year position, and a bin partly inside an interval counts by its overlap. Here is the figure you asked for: 212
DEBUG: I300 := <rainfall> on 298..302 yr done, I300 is 199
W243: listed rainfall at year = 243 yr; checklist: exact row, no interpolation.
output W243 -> 217.1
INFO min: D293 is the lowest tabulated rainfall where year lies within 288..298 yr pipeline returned 176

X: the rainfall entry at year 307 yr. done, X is 138.3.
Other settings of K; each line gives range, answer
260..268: 220.7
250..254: 231.7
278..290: 158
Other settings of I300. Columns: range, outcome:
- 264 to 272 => 231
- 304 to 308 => 145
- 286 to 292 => 176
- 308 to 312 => 113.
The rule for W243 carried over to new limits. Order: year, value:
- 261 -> 220.7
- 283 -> 170.4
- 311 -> 111.6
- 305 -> 151.4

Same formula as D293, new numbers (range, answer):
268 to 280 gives 212.7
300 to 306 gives 151.4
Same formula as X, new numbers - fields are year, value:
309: 115.2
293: 210.8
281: 203.3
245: 223.7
